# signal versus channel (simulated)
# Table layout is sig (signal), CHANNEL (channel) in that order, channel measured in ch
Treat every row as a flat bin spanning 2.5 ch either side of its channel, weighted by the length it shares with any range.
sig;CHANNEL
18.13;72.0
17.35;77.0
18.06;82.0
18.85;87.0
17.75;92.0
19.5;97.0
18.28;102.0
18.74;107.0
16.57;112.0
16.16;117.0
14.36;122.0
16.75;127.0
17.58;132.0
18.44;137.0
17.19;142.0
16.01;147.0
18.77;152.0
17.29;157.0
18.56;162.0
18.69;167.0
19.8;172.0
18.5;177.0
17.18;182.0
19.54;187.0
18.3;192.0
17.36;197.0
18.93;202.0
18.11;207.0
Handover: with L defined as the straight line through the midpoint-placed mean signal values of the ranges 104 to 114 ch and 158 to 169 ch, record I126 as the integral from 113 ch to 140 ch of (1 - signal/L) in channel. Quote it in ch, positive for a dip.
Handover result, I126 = 2.0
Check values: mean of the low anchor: 17.7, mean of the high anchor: 18.4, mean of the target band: 16.7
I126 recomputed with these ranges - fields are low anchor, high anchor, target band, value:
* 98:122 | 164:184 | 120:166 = 1.7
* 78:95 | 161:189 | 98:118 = 0.7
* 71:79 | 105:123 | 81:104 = -1.8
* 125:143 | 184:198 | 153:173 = -0.5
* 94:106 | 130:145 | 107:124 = 2.0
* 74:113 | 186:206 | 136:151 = 0.9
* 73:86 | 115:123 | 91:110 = -2.3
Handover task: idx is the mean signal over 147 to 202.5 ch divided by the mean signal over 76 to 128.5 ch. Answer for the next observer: 1.05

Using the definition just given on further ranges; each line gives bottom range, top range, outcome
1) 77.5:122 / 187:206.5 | 1.03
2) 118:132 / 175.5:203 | 1.14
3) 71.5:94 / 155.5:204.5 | 1.02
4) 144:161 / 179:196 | 1.05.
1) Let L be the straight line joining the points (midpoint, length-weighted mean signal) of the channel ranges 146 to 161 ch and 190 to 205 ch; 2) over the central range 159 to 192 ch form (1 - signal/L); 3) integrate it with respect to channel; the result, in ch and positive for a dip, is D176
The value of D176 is -1.4 ch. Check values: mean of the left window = 17.6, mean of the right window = 18.2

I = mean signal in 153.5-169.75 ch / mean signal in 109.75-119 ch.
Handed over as 1.11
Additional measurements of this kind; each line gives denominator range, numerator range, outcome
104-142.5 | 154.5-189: 1.09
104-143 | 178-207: 1.08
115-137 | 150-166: 1.11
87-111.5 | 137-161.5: 0.95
